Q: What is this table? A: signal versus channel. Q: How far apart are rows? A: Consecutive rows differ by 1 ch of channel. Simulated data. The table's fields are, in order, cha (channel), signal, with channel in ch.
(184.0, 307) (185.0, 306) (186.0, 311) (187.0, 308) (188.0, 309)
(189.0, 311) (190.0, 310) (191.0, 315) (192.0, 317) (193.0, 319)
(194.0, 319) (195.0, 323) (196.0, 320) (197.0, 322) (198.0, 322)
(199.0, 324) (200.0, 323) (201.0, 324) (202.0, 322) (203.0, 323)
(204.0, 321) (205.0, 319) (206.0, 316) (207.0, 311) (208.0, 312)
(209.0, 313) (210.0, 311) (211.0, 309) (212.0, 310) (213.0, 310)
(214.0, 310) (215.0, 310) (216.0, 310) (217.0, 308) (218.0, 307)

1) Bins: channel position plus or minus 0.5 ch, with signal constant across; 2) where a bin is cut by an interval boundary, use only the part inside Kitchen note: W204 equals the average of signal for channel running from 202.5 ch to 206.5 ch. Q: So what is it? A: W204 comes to 320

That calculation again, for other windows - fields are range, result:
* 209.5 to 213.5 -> 310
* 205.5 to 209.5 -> 313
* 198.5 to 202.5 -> 323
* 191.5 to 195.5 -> 320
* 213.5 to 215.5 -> 310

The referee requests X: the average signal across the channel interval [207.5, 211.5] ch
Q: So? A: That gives 311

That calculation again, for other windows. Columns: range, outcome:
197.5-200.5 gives 323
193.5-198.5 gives 321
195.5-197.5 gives 321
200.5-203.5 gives 323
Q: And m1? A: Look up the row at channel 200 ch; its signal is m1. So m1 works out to 323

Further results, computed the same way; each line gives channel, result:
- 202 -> 322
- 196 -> 320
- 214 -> 310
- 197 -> 322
